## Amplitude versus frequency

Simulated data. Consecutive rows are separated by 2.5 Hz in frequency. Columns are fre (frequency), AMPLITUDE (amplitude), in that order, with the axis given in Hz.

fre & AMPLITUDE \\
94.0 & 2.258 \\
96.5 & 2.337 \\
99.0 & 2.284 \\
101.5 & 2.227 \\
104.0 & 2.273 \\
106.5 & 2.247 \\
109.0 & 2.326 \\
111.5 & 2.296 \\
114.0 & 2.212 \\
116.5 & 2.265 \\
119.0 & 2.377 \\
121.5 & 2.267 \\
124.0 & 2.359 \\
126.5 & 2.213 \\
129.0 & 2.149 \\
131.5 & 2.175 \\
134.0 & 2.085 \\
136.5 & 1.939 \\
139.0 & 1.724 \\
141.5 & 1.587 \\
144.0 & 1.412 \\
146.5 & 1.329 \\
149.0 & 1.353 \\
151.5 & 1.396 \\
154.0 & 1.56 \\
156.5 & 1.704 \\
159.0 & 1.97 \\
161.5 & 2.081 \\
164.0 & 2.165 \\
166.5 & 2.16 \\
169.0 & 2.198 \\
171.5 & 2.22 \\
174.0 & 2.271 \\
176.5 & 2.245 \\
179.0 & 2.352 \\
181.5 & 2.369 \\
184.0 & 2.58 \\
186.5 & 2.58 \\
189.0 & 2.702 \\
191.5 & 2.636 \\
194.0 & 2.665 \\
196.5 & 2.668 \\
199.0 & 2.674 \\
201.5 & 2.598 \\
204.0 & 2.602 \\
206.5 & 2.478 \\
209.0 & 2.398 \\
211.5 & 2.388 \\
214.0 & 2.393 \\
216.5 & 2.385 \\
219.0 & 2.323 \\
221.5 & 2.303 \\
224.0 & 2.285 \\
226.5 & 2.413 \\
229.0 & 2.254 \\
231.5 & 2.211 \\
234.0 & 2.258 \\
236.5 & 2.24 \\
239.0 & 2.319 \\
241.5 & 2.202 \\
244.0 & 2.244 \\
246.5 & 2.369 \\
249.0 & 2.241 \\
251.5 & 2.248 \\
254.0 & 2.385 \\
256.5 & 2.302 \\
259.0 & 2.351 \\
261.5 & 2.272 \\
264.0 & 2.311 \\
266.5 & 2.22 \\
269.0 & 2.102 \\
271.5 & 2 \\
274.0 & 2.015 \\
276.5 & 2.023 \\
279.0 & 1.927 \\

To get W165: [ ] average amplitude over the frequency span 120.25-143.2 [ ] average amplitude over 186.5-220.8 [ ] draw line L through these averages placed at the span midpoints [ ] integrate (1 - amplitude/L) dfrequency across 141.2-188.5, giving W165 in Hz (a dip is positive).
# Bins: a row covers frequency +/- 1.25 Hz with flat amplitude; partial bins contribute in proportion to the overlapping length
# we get 6.0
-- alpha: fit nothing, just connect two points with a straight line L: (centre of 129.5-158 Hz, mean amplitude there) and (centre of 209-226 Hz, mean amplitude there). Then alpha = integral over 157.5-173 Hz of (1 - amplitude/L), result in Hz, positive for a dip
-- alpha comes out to -2.10 Hz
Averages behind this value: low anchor 1.68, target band 2.13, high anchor 2.35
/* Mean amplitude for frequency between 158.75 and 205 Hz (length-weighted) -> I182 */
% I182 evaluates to 2.42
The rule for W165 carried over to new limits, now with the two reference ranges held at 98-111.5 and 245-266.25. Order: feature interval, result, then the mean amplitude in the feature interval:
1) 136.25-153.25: 5.7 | 1.51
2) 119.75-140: 1.4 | 2.13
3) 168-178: 0.2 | 2.24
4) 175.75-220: -4.1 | 2.51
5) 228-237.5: 0.2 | 2.24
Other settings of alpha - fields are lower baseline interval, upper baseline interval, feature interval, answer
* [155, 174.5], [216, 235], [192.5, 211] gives -3.02 Hz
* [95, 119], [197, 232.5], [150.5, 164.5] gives 3.24 Hz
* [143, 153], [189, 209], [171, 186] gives -1.73 Hz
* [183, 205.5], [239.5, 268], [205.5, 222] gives 0.89 Hz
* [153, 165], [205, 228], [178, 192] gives -2.78 Hz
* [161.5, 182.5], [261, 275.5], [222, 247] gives -1.16 Hz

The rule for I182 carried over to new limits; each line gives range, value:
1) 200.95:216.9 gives 2.46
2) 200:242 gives 2.36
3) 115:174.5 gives 1.95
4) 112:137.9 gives 2.2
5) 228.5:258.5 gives 2.28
